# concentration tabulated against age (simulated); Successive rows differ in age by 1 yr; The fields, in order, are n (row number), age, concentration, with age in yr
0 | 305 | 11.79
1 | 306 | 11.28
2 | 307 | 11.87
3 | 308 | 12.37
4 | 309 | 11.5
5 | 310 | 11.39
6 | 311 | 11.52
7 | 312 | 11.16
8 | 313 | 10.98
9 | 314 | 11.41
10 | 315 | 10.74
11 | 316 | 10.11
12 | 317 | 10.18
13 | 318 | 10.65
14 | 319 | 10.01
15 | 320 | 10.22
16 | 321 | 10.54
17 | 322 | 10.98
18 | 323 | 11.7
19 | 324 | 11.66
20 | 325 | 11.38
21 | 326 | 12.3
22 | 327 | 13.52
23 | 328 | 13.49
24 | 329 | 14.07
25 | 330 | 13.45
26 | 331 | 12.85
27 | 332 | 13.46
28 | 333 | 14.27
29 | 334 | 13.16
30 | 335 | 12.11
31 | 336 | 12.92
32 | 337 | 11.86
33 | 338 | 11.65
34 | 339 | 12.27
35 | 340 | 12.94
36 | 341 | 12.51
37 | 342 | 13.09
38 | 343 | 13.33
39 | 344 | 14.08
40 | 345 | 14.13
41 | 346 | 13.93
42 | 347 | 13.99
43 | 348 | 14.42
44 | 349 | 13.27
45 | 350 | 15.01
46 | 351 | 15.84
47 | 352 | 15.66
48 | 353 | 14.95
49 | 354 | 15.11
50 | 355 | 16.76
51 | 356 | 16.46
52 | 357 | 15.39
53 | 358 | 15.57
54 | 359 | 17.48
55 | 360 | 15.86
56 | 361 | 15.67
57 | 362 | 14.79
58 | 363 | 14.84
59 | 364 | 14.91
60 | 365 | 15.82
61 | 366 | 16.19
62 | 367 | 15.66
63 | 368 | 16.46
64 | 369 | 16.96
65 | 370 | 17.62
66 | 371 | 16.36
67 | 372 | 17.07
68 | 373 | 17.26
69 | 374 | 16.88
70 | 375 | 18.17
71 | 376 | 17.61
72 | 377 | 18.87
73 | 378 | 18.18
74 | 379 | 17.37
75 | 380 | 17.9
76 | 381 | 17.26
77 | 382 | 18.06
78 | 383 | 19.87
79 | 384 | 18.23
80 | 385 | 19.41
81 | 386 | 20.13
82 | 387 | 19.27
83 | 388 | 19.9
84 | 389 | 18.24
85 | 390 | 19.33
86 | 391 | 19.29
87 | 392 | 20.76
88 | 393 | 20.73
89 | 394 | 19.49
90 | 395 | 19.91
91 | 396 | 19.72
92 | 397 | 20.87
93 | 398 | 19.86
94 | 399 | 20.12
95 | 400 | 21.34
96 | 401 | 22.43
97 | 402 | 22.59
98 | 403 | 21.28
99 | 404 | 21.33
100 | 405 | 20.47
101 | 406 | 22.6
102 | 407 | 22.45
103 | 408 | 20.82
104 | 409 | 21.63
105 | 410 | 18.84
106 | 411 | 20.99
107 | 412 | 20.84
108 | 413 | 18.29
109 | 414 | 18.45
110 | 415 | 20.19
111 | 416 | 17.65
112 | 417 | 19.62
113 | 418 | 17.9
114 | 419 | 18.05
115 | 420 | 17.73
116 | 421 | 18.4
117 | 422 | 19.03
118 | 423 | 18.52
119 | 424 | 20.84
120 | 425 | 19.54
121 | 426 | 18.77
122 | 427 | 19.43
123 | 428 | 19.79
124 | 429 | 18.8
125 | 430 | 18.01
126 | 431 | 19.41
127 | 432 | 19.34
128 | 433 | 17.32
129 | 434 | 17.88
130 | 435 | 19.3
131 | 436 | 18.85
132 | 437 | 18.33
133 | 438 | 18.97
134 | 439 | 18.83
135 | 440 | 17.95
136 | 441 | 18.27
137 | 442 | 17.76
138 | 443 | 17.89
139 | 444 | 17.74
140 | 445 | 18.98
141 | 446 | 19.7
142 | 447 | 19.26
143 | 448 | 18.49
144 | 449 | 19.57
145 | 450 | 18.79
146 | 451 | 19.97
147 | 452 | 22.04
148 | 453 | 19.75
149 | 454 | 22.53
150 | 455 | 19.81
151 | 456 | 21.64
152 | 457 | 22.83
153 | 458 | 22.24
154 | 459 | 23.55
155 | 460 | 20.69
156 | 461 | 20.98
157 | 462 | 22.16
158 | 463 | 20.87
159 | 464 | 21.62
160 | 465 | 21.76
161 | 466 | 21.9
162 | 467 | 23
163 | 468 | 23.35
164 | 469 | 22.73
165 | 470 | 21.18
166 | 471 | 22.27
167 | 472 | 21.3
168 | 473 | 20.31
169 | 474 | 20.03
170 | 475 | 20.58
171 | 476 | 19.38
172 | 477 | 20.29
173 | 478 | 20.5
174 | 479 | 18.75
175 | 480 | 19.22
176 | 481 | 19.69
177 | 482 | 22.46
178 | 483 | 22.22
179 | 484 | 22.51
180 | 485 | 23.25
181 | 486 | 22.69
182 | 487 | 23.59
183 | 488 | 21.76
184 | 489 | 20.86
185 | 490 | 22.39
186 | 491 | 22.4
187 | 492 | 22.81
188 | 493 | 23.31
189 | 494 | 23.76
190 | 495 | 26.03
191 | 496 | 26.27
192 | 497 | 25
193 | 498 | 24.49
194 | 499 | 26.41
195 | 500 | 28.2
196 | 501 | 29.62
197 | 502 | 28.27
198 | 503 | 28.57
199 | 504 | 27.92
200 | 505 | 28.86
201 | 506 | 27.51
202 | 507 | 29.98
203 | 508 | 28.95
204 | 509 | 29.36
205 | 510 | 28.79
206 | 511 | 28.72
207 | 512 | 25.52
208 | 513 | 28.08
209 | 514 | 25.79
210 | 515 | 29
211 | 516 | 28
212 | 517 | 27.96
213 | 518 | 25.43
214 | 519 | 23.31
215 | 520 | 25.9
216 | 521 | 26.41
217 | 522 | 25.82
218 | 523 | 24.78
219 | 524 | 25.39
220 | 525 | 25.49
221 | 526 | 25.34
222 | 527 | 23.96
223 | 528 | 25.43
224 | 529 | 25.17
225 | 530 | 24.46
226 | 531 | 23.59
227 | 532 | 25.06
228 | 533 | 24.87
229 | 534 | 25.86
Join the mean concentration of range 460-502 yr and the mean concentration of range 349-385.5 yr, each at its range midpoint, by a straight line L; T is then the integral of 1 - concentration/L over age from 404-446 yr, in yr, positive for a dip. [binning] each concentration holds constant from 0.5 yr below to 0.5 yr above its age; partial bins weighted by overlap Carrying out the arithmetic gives 0.9 yr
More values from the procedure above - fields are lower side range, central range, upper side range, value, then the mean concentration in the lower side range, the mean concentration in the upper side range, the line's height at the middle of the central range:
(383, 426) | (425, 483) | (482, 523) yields 7.0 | 19.9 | 25.8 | 22.9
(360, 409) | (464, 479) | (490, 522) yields 2.0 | 18.8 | 26.7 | 24.5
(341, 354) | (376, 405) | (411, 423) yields -4.4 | 14.3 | 18.8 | 17.1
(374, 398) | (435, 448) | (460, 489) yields 1.2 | 19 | 21.4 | 20.5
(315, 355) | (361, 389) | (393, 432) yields -1.5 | 12.9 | 19.9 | 16.5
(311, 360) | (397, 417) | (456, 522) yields -2.7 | 13.1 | 24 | 18.2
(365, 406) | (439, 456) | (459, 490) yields 1.1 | 19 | 21.4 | 20.7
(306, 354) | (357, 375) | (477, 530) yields -1.3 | 12.5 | 25.2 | 15.2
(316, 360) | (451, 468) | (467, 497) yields -0.9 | 13.3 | 22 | 20.6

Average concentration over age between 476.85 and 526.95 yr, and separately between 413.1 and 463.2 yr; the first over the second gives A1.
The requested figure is 1.30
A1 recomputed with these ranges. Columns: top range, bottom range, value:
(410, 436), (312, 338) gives 1.59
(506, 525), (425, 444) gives 1.45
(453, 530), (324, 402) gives 1.48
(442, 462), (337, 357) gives 1.44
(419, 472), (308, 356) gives 1.57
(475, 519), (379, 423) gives 1.26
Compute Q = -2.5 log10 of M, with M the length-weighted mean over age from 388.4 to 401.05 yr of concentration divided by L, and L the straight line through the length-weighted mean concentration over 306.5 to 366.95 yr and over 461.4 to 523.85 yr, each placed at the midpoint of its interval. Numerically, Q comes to -0.16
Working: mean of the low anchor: 13.2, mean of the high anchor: 24.3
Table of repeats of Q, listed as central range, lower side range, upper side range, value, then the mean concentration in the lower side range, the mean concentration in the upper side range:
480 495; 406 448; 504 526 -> 0.100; 19.1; 27.1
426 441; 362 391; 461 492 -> 0.063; 17.6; 21.5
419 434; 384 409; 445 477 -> 0.104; 20.5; 21.1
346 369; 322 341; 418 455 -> -0.089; 12.7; 19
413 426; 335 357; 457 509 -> 0.012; 14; 23.4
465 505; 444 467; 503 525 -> 0.045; 20.8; 27.2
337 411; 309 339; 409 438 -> -0.127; 11.9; 19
